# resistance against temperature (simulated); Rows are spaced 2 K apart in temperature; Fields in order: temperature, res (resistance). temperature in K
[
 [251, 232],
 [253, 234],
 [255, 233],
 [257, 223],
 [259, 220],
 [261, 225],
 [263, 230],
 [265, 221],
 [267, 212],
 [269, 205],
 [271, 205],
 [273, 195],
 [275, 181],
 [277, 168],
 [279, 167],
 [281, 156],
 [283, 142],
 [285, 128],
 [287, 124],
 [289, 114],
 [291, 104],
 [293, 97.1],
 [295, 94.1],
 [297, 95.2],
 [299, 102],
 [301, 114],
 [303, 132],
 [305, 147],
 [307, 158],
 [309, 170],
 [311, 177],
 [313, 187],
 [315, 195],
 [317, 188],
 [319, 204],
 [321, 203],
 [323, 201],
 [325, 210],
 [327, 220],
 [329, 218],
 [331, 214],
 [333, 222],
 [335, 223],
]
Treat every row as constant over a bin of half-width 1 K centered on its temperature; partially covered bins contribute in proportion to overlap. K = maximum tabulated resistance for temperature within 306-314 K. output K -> 187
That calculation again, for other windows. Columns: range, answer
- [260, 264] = 230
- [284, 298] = 128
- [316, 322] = 204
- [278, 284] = 167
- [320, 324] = 203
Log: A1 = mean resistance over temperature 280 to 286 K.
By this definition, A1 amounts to 142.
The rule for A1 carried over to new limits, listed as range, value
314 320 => 196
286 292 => 114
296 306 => 118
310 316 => 186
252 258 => 230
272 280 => 178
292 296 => 95.6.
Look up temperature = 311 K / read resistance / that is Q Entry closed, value 177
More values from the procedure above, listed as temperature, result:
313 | 187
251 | 232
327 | 220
